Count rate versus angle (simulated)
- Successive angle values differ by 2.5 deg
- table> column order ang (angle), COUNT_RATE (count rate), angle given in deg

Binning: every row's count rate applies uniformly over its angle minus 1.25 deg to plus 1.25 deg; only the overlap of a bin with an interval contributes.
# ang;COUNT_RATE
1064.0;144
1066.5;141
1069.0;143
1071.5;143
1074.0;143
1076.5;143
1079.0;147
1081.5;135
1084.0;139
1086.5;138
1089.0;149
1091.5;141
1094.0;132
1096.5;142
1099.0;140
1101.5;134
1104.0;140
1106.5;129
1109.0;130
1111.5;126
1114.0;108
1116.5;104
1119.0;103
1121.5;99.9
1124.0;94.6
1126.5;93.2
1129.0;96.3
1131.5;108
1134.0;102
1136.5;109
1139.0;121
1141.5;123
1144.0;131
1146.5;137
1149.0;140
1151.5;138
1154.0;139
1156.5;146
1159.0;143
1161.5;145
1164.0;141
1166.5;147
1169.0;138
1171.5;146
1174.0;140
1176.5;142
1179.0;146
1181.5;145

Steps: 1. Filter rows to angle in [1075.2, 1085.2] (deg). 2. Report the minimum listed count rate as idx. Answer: 135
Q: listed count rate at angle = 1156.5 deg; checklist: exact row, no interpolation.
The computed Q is 146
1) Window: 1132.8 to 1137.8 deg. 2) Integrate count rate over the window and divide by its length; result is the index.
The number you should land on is 106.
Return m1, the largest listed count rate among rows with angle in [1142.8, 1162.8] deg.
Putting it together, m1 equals 146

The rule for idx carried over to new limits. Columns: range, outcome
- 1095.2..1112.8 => 126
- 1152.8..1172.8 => 138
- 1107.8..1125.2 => 94.6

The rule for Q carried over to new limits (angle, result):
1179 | 146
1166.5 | 147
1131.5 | 108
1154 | 139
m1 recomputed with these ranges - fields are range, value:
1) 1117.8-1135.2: 108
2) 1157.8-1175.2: 147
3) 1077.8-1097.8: 149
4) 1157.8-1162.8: 145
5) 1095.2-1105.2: 142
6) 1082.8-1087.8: 139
